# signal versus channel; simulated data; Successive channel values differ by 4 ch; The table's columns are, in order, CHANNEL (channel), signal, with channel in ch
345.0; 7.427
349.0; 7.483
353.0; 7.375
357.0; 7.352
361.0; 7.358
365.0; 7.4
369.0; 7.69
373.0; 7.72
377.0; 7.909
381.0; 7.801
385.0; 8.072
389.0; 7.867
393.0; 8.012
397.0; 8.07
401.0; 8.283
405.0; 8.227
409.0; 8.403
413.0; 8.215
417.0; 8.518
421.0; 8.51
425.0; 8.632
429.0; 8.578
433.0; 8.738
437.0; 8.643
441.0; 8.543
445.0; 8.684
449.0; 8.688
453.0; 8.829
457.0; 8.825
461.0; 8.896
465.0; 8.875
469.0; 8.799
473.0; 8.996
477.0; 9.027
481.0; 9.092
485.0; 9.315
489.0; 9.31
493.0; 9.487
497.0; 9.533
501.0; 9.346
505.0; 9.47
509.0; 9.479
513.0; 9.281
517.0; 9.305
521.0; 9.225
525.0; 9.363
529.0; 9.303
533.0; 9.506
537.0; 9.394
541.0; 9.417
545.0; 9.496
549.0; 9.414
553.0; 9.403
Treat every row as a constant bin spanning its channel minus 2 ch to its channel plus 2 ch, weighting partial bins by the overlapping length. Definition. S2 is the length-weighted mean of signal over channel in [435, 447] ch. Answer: 8.62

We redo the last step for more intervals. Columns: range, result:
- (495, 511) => 9.46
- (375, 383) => 7.86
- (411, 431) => 8.49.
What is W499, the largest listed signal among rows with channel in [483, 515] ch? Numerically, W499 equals 9.533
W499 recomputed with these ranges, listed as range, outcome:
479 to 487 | 9.315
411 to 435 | 8.738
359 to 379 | 7.909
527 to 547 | 9.506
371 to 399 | 8.072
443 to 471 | 8.896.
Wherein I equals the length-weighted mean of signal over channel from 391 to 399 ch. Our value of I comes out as 8.04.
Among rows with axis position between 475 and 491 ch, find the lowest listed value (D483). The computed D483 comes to 9.027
